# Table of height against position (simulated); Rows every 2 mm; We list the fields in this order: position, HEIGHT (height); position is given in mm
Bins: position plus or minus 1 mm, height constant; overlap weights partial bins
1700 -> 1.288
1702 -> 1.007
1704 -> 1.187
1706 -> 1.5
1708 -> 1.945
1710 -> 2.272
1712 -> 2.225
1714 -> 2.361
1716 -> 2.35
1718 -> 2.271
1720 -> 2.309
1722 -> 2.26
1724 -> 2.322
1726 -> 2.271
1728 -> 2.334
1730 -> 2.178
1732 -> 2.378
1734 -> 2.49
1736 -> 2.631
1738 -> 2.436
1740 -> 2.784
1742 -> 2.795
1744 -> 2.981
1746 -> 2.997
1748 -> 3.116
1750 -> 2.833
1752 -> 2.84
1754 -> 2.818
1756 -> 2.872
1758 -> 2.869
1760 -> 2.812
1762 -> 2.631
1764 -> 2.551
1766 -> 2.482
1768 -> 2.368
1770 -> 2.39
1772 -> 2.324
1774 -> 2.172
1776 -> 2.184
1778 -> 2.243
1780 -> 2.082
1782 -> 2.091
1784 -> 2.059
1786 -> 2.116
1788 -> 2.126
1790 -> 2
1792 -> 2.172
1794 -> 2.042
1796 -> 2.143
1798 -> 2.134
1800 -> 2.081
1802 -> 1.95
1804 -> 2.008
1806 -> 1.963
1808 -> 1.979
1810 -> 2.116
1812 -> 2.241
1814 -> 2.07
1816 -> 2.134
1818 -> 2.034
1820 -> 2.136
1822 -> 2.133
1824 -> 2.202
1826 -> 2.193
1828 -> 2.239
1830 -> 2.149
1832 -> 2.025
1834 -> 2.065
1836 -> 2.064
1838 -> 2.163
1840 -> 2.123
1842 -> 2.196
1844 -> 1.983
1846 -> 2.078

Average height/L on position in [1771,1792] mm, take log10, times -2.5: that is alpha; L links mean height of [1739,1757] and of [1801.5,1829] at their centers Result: 0.17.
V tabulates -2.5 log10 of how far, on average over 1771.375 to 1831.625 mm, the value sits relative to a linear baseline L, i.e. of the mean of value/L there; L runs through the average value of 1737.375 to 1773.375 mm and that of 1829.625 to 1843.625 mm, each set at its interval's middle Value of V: 0.12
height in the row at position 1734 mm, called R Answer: 2.49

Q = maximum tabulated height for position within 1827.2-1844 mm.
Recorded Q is 2.239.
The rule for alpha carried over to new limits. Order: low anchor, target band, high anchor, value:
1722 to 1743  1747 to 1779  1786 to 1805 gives -0.14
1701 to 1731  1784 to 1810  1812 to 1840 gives 0.02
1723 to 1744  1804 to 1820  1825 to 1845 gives 0.06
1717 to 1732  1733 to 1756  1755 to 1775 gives -0.16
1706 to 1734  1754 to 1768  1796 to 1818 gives -0.23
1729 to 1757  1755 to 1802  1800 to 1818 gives 0.04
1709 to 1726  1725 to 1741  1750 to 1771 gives 0.00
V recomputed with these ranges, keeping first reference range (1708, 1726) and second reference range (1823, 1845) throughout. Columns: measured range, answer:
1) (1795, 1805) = 0.06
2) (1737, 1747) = -0.24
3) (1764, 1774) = -0.08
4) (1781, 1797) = 0.05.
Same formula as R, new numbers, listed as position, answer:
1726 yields 2.271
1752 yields 2.84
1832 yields 2.025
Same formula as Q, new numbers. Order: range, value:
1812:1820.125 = 2.241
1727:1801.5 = 3.116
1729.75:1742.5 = 2.795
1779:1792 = 2.172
